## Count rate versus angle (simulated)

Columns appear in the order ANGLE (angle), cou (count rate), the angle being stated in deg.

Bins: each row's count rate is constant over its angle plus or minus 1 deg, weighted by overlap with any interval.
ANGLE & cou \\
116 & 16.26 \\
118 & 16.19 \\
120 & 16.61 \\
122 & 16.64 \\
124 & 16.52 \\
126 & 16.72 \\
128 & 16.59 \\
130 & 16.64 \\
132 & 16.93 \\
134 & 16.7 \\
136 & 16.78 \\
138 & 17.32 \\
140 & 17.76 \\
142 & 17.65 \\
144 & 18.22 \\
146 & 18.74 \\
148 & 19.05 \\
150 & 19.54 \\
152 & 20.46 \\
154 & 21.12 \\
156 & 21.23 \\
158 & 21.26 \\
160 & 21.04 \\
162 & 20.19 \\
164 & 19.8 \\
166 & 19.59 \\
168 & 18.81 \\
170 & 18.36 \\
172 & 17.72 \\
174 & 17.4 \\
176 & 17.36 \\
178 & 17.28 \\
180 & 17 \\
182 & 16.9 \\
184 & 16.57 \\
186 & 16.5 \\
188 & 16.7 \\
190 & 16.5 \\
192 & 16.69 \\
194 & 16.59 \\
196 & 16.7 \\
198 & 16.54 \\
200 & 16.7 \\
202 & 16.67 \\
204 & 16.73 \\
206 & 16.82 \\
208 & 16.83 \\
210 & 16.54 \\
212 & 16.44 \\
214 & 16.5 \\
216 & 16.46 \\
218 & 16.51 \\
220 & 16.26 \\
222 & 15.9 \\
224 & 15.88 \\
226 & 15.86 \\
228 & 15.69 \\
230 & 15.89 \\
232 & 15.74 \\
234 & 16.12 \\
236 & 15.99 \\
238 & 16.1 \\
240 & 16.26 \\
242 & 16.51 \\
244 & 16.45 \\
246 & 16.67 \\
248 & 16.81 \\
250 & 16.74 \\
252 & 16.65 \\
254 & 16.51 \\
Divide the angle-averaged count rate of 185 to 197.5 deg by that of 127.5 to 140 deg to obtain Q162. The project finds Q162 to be 0.98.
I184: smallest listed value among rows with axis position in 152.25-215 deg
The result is 16.44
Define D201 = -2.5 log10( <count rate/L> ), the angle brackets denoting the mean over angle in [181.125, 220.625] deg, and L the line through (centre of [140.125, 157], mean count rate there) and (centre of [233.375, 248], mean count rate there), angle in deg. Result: 0.067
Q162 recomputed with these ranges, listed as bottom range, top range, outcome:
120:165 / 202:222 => 0.90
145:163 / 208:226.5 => 0.80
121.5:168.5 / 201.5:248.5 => 0.88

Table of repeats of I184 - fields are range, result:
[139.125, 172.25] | 17.65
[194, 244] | 15.69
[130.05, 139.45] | 16.7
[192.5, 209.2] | 16.54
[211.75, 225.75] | 15.88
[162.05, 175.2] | 17.4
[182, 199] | 16.5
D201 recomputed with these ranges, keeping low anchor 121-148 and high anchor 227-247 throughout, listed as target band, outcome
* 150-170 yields -0.19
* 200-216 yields -0.01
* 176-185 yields -0.02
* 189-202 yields 0.00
